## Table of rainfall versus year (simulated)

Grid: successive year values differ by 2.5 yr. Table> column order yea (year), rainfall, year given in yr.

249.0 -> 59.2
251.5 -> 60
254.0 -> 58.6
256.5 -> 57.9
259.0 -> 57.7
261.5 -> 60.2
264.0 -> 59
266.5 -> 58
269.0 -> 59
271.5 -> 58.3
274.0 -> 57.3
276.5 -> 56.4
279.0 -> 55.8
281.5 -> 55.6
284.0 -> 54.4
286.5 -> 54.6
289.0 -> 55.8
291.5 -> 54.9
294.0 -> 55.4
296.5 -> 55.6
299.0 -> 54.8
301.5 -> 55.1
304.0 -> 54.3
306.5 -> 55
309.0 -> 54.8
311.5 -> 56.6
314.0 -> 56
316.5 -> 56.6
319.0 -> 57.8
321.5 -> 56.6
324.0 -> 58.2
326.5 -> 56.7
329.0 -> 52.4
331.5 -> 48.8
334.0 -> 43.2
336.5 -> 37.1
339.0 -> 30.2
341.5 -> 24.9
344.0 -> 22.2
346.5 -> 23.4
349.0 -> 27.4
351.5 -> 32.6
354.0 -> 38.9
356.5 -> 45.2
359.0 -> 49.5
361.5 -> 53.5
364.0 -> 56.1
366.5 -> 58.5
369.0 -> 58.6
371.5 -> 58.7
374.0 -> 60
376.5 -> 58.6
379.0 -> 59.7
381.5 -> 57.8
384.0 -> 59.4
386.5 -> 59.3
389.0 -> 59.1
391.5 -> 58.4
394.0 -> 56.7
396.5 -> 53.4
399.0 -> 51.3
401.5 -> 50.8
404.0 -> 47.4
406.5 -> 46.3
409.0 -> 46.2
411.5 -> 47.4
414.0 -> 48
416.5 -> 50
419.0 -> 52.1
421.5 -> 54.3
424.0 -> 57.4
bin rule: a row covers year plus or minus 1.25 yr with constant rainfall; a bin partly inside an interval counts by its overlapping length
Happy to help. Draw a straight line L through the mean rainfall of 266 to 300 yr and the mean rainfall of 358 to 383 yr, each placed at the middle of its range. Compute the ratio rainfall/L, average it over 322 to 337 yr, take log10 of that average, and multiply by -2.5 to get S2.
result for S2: 0.13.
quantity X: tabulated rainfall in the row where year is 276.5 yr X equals 56.4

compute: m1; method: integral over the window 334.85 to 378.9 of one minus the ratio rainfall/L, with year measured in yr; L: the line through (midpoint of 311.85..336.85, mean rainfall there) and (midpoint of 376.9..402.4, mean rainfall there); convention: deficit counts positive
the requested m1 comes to 9.11 yr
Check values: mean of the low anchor 53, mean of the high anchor 56.7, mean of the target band 43.7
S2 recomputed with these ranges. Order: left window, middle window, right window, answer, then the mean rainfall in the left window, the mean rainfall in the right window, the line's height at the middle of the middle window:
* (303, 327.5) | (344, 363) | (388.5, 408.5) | 0.396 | 56.3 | 52.4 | 54.5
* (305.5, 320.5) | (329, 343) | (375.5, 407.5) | 0.420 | 56.2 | 55.3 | 55.9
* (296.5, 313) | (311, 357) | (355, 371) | 0.252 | 55.2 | 53.6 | 54.4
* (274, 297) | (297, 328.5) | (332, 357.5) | -0.242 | 55.5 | 32.9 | 45.1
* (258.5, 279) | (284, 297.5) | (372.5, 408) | 0.048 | 58.1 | 55.5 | 57.6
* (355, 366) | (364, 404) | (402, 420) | -0.144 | 51.3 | 48.3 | 49.9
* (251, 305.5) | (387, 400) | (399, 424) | -0.110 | 56.7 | 49.7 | 50.6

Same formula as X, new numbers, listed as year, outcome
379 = 59.7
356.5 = 45.2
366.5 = 58.5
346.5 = 23.4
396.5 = 53.4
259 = 57.7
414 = 48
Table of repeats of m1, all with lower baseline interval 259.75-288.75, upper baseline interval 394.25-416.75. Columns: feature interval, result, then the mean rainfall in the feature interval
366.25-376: -1.5 yr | 59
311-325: -0.6 yr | 57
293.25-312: 0.1 yr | 55.1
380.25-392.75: -2.1 yr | 58.8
